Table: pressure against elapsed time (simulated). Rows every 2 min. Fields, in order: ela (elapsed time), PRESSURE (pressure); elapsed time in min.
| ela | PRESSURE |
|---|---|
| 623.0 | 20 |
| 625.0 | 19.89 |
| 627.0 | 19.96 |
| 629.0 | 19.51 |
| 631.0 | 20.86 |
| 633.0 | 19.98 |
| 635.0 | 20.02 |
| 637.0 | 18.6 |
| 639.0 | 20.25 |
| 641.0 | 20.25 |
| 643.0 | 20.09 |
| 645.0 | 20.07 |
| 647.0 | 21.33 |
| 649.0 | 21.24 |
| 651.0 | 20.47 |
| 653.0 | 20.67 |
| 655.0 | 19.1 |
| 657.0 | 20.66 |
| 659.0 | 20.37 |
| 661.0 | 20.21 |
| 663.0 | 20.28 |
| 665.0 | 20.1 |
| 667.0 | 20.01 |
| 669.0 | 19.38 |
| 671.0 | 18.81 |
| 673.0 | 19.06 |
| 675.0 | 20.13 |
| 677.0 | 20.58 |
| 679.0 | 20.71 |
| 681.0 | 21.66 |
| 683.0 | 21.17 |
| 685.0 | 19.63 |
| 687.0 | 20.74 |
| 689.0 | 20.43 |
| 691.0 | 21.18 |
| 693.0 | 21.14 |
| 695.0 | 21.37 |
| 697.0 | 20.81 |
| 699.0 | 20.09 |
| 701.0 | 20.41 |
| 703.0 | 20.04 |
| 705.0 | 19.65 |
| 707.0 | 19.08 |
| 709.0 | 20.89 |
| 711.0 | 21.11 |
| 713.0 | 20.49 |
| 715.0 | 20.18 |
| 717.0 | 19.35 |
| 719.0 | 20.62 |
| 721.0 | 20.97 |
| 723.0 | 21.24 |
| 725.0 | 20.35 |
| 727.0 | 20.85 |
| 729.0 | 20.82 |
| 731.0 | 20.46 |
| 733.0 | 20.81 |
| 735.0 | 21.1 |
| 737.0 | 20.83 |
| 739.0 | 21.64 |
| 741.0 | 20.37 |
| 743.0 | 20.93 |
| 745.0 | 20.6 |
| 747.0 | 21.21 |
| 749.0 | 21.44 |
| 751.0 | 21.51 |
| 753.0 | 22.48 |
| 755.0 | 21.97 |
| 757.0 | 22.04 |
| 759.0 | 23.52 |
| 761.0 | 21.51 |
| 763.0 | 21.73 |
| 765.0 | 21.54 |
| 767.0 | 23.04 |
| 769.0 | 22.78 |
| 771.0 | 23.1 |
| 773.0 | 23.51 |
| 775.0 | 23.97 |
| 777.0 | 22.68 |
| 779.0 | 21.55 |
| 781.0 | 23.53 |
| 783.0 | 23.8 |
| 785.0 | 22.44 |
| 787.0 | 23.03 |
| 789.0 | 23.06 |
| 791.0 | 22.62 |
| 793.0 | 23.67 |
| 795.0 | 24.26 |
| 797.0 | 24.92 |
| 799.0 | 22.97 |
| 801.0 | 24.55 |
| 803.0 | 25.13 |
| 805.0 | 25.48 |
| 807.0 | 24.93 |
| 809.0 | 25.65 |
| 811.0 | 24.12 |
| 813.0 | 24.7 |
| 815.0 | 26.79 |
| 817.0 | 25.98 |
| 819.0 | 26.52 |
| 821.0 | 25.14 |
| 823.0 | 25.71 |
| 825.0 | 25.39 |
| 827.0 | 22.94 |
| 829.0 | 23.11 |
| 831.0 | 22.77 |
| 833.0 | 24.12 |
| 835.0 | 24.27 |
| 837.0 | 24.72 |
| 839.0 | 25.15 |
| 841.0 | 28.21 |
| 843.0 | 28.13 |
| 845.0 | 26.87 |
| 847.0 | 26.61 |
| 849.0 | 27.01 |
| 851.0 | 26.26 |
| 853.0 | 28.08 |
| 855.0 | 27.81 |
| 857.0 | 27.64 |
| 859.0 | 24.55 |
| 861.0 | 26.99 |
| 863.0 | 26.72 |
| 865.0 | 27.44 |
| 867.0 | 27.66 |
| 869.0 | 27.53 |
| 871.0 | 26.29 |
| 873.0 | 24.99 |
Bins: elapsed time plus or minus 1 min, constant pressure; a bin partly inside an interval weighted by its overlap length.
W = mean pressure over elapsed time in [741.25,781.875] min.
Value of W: 22.2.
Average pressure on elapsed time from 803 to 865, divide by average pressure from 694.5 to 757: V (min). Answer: 1.2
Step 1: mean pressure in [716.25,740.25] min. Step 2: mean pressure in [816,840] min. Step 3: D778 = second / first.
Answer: 1.19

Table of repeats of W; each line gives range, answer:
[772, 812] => 23.8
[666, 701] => 20.4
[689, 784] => 21.4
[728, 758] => 21.2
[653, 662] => 20.2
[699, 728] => 20.4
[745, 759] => 21.8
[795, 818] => 25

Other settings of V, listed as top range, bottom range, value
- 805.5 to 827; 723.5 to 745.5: 1.22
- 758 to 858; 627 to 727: 1.21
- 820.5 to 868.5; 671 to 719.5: 1.27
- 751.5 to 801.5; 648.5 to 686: 1.14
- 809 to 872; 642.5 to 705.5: 1.27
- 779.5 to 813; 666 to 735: 1.17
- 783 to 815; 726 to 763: 1.13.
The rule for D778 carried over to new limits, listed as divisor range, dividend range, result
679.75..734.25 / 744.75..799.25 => 1.10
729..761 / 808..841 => 1.17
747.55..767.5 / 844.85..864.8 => 1.22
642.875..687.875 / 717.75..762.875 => 1.05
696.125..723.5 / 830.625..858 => 1.30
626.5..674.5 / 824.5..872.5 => 1.30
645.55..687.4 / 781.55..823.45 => 1.21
